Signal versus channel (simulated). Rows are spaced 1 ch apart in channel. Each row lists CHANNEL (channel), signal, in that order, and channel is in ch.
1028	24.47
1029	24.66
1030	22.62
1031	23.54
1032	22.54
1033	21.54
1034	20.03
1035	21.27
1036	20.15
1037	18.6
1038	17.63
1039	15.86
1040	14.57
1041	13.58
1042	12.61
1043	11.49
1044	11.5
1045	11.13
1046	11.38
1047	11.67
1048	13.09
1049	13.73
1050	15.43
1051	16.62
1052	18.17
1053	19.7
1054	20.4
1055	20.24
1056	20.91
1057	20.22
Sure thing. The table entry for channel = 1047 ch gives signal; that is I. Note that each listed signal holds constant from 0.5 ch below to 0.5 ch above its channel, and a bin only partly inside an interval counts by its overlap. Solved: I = 11.67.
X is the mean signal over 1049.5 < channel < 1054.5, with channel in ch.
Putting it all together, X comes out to 18.1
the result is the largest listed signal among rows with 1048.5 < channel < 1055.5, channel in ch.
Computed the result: 20.4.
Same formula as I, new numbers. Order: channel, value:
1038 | 17.63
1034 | 20.03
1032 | 22.54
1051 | 16.62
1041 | 13.58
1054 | 20.4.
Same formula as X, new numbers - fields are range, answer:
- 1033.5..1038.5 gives 19.5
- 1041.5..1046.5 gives 11.6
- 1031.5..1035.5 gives 21.3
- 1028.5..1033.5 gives 23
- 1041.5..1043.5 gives 12.1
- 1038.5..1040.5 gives 15.2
